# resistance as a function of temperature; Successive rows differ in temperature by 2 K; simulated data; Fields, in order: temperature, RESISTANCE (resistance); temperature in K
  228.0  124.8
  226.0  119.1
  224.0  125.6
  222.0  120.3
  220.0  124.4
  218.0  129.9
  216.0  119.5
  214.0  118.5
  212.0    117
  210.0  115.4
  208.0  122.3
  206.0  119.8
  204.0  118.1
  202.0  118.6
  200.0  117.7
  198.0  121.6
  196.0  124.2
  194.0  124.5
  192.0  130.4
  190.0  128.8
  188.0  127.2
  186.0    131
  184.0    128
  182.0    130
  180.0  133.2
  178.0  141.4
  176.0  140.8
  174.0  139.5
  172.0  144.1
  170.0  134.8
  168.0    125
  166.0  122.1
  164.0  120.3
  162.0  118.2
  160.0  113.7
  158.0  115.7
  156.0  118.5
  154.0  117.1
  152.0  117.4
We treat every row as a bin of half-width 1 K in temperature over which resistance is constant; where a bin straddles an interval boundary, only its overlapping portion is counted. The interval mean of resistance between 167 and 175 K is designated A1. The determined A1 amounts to 136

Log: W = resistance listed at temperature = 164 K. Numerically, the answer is 120.3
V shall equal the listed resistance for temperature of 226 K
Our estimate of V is 119.1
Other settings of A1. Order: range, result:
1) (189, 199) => 126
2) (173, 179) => 141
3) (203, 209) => 120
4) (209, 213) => 116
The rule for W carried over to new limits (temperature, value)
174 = 139.5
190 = 128.8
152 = 117.4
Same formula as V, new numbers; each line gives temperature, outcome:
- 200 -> 117.7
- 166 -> 122.1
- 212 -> 117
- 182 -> 130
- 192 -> 130.4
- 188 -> 127.2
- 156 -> 118.5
